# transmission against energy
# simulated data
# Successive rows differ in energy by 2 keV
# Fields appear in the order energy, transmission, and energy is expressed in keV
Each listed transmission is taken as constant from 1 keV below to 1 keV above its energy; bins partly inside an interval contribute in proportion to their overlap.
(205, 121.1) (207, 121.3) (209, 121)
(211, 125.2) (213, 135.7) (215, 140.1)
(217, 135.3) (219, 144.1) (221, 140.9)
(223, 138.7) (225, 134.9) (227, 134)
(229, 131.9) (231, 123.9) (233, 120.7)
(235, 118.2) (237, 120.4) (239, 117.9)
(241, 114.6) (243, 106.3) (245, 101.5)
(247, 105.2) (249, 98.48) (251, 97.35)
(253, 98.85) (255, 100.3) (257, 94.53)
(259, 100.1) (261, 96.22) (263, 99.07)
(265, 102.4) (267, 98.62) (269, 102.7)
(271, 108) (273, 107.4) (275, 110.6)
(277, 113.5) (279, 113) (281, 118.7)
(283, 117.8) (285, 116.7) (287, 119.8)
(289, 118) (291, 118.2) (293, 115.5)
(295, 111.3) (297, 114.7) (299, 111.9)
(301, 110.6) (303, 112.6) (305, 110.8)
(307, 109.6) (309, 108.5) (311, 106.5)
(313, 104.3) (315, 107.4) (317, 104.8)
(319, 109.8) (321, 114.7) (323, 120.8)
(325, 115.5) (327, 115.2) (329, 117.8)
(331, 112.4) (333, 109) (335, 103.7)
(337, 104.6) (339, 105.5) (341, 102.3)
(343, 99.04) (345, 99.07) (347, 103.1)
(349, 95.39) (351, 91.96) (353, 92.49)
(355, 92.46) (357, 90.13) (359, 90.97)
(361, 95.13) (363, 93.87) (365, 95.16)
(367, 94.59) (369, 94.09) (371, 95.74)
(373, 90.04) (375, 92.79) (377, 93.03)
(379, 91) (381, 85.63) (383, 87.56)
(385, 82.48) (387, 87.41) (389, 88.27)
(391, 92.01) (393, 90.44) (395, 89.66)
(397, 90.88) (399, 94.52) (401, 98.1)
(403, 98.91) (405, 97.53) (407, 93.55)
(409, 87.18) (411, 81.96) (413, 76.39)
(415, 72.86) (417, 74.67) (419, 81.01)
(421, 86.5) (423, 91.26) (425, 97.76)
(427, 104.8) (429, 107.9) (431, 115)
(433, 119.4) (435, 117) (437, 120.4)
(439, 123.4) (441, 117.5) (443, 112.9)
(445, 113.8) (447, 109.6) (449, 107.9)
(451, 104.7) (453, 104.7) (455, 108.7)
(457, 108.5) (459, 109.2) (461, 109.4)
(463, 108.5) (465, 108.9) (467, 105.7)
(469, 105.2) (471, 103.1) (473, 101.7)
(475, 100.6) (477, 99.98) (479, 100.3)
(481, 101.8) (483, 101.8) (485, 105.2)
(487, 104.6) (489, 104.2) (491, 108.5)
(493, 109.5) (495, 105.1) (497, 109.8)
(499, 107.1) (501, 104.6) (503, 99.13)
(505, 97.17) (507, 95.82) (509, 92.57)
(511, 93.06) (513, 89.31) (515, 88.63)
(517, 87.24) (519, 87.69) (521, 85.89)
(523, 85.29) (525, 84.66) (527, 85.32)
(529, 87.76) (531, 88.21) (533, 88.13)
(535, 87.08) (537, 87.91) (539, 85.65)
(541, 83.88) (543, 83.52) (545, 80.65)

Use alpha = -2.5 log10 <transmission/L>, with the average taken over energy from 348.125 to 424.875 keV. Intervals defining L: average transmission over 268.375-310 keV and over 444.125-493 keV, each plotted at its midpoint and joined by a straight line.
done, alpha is 0.21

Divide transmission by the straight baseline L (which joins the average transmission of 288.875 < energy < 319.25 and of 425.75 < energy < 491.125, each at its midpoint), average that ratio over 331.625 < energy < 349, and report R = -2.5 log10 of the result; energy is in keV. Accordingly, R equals 0.07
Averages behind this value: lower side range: 111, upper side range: 108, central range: 103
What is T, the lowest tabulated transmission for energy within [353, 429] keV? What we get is 72.86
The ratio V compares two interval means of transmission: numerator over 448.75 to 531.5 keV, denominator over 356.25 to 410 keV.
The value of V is 1.1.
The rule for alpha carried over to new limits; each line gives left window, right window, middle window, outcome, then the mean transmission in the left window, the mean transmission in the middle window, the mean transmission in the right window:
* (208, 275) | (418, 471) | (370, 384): 0.210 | 116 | 90.8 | 108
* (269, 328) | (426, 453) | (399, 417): 0.272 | 112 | 87.9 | 113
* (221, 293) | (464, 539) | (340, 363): 0.118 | 112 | 95.6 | 97.1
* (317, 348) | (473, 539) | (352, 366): 0.151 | 109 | 92.9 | 96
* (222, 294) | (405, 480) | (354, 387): 0.163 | 112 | 91.4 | 102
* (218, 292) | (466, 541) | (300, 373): 0.048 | 114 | 103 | 96.5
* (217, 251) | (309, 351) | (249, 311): 0.060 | 122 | 108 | 107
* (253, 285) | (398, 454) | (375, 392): 0.150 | 106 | 88.7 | 100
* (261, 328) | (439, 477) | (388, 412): 0.186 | 111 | 91.9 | 108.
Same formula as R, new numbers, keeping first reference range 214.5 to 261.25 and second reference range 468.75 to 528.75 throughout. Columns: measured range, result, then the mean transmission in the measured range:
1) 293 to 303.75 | 0.00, 113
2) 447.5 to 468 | -0.07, 108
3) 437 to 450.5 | -0.12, 114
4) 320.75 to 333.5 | -0.04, 115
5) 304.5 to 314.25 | 0.04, 108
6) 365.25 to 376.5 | 0.15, 93.5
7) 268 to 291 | 0.01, 114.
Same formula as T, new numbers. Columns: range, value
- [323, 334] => 109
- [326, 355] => 91.96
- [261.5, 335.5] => 98.62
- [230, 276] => 94.53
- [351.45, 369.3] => 90.13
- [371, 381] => 85.63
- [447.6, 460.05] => 104.7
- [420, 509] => 86.5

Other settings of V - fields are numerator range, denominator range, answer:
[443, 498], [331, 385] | 1.11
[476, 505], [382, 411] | 1.14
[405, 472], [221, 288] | 0.92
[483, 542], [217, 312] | 0.83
